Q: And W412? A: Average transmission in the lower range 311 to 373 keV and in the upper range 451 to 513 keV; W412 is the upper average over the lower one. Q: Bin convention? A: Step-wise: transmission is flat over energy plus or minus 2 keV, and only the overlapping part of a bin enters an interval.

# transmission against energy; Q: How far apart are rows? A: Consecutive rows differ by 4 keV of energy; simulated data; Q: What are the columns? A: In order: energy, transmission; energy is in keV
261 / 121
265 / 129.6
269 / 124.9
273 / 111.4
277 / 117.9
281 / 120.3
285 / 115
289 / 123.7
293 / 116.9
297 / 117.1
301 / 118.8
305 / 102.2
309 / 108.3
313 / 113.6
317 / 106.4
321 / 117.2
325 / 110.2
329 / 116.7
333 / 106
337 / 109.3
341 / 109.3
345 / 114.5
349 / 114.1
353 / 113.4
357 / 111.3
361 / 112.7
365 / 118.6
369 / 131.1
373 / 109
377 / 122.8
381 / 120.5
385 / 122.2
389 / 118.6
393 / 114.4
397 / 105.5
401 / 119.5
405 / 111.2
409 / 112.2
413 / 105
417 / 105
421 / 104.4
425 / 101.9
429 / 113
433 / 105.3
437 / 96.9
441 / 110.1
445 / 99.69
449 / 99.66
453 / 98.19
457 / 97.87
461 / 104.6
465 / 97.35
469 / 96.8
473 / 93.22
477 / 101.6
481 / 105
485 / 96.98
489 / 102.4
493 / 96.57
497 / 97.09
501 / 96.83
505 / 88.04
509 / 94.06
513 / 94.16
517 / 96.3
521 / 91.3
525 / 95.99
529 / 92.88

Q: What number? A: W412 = 0.9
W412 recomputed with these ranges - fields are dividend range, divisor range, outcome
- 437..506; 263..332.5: 0.86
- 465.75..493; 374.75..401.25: 0.84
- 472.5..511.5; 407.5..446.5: 0.92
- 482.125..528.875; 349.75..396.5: 0.81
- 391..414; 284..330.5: 0.98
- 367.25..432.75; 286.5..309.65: 0.99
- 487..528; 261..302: 0.80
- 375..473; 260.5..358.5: 0.94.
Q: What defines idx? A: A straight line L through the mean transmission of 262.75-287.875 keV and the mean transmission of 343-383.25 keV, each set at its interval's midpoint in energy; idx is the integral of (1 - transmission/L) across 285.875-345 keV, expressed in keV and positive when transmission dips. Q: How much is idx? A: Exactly 2.94 keV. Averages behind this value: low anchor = 120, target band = 113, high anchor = 117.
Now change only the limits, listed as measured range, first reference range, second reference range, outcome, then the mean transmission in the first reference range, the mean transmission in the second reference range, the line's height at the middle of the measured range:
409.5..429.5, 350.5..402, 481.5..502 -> 0.8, 117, 98.5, 110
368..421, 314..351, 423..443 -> -3.3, 112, 105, 108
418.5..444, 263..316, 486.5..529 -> -0.6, 117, 95.2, 103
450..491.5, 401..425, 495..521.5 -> 0.1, 108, 94.1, 99.6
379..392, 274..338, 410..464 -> -1.5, 114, 103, 107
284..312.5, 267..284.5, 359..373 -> 1.0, 118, 119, 119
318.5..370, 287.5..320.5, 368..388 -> 1.5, 113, 120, 117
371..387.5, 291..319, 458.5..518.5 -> -2.0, 112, 97.4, 106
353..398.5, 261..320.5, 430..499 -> -3.6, 116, 100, 108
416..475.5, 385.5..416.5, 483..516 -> 1.9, 112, 95.8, 105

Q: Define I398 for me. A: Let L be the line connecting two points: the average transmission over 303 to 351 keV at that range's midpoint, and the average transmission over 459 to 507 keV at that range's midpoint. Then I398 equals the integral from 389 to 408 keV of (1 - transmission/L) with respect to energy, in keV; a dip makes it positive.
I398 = -1.5 keV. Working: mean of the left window 111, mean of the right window 98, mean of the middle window 113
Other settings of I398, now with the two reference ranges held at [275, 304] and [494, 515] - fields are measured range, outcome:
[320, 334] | 0.1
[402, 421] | -0.7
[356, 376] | -1.4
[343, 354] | -0.3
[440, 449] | -0.2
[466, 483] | -0.3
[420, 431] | -0.4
